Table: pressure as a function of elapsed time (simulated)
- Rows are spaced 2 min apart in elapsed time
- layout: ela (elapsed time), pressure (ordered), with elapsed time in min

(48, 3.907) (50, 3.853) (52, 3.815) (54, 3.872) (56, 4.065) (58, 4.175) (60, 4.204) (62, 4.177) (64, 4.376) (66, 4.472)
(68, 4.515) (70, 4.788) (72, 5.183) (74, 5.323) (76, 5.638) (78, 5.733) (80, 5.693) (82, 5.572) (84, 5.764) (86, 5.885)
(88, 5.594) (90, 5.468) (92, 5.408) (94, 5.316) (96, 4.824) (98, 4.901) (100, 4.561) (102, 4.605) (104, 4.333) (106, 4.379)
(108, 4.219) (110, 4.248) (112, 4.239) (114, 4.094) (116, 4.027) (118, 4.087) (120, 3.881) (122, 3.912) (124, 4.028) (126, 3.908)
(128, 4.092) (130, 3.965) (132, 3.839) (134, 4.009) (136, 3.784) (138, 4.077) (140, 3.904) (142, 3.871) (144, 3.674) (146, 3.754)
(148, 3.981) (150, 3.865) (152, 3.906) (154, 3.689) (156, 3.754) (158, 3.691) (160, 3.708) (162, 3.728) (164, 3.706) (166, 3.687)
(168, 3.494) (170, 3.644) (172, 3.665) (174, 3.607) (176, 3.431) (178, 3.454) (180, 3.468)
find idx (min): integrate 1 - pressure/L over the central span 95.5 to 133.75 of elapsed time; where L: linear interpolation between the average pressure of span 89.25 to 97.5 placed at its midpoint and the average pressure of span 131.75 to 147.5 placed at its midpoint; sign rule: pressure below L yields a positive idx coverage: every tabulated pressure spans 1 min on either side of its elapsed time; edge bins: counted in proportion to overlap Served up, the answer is 3.3 min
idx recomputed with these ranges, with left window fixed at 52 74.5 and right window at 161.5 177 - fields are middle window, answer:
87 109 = -3.8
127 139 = -0.2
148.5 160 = -0.2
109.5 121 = -0.2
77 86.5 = -3.2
